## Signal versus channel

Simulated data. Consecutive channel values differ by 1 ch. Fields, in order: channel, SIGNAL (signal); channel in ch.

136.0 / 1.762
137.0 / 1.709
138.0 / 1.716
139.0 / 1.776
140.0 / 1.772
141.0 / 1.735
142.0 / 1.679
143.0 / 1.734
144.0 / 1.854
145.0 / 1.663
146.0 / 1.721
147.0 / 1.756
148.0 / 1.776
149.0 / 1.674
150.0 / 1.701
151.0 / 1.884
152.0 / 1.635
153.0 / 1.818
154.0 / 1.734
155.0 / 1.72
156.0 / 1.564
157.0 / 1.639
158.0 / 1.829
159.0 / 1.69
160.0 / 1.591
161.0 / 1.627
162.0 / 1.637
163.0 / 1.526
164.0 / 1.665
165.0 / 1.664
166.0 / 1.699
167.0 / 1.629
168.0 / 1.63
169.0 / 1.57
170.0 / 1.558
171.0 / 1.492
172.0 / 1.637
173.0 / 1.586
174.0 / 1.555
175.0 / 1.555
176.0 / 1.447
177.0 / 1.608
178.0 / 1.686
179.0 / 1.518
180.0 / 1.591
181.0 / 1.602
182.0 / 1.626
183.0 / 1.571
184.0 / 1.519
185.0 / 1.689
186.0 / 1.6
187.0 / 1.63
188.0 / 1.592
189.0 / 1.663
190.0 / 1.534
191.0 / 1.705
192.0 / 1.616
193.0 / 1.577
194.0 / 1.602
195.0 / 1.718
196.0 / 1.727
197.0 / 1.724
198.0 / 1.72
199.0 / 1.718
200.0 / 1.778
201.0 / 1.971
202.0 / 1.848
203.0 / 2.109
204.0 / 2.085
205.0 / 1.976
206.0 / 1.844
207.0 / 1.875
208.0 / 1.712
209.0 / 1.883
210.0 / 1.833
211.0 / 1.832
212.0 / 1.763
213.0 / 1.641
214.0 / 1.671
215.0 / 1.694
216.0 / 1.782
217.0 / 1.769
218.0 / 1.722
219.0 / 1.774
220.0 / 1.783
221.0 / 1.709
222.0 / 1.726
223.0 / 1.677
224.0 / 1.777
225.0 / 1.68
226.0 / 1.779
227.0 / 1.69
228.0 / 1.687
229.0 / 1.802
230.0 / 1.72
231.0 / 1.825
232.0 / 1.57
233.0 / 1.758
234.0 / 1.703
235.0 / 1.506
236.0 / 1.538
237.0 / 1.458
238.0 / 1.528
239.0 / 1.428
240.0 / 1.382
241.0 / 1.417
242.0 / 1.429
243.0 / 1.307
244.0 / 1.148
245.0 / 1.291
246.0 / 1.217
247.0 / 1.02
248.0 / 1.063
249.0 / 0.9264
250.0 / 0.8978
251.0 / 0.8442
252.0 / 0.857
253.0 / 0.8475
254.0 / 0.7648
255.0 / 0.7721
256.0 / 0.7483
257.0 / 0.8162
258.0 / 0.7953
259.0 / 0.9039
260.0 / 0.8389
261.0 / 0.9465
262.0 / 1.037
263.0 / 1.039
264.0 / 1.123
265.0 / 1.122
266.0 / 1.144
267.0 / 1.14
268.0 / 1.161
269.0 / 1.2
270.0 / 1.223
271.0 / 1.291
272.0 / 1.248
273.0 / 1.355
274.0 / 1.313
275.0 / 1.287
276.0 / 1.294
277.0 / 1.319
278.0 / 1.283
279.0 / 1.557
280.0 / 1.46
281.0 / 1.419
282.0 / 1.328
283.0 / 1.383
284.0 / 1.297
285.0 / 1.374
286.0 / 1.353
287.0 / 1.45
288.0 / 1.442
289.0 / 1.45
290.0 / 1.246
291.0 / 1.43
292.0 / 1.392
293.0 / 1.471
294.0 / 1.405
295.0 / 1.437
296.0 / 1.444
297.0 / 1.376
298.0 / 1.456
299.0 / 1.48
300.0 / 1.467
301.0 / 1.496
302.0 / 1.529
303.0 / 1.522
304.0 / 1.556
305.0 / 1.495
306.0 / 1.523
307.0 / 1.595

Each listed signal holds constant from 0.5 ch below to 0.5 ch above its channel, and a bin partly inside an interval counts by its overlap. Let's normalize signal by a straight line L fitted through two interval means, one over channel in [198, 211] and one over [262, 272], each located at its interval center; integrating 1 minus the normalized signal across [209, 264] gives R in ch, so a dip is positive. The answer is 5.04 ch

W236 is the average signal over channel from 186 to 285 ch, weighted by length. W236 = 1.46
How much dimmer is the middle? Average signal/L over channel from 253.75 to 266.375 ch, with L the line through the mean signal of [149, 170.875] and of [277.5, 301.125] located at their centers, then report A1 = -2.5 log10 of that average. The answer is 0.50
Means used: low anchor 1.66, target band 0.928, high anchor 1.41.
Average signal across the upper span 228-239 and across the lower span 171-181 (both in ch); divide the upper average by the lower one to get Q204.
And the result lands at 1.04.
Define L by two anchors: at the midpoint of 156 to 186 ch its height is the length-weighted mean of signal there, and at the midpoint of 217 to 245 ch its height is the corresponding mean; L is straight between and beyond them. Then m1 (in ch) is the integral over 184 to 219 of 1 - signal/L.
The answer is -3.1 ch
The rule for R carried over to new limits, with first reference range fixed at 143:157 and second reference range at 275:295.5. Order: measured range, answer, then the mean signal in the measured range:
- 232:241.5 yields -0.1 ch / 1.53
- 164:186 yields 0.9 ch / 1.59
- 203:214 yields -1.9 ch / 1.85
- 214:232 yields -2.2 ch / 1.73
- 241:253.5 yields 3.4 ch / 1.08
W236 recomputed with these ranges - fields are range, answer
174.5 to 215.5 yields 1.71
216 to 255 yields 1.44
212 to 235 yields 1.72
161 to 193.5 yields 1.6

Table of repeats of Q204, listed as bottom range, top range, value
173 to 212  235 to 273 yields 0.65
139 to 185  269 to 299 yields 0.83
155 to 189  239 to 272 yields 0.66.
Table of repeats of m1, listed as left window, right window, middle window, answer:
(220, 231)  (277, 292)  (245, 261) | 6.8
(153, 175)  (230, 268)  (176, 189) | -0.6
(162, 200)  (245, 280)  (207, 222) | -3.9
